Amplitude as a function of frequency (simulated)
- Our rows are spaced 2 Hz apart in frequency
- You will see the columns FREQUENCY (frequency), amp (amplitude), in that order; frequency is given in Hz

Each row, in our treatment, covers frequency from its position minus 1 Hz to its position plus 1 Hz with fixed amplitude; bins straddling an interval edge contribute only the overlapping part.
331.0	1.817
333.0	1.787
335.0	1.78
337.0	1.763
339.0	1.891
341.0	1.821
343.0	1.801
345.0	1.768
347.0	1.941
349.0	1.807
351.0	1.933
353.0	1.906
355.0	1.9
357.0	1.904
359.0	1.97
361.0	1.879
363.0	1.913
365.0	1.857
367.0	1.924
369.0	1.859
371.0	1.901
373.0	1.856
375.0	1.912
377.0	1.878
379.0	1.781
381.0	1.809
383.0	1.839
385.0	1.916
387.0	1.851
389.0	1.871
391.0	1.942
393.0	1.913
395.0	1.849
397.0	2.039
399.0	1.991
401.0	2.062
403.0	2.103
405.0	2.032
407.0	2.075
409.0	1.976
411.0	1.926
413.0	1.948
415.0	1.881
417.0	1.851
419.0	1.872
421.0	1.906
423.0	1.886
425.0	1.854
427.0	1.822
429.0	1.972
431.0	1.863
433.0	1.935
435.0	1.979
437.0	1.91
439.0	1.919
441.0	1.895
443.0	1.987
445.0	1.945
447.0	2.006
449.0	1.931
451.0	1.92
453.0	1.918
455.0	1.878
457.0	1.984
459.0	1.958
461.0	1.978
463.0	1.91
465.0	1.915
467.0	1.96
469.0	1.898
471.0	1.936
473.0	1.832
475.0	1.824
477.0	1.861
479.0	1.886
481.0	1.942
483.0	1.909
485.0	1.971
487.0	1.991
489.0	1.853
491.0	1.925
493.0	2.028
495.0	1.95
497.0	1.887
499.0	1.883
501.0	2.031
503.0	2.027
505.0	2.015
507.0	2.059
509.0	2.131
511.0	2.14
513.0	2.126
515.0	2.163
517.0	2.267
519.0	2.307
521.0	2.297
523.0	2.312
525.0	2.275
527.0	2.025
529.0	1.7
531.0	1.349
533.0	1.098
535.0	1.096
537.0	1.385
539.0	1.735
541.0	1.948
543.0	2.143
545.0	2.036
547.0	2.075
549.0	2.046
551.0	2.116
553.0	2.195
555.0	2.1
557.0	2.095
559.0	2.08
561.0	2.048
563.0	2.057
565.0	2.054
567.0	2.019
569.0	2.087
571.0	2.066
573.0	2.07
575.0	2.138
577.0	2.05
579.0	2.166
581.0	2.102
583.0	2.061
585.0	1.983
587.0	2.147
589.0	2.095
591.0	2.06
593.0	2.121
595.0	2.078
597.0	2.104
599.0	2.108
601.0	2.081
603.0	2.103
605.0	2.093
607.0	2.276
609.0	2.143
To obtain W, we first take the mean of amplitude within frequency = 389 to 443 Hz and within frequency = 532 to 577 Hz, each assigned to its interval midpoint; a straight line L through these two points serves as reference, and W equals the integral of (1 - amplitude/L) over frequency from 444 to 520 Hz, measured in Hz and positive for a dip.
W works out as -1.5 Hz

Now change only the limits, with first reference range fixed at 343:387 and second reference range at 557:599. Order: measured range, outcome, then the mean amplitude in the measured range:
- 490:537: 1.61 Hz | 1.95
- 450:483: 1.02 Hz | 1.91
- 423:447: 0.30 Hz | 1.92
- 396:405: -0.64 Hz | 2.05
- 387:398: -0.08 Hz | 1.92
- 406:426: 0.08 Hz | 1.92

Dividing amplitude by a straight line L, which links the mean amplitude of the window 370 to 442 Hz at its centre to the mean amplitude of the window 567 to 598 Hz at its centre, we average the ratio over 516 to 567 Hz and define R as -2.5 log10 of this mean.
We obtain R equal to 0.05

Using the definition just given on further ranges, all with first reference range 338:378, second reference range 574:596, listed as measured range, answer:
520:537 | 0.17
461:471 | 0.03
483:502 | 0.03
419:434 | 0.03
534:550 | 0.14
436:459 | 0.02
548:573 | -0.01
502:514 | -0.03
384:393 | 0.01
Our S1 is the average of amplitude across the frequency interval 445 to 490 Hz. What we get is 1.92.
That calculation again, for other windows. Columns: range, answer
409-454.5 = 1.92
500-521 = 2.13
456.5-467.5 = 1.95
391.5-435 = 1.94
